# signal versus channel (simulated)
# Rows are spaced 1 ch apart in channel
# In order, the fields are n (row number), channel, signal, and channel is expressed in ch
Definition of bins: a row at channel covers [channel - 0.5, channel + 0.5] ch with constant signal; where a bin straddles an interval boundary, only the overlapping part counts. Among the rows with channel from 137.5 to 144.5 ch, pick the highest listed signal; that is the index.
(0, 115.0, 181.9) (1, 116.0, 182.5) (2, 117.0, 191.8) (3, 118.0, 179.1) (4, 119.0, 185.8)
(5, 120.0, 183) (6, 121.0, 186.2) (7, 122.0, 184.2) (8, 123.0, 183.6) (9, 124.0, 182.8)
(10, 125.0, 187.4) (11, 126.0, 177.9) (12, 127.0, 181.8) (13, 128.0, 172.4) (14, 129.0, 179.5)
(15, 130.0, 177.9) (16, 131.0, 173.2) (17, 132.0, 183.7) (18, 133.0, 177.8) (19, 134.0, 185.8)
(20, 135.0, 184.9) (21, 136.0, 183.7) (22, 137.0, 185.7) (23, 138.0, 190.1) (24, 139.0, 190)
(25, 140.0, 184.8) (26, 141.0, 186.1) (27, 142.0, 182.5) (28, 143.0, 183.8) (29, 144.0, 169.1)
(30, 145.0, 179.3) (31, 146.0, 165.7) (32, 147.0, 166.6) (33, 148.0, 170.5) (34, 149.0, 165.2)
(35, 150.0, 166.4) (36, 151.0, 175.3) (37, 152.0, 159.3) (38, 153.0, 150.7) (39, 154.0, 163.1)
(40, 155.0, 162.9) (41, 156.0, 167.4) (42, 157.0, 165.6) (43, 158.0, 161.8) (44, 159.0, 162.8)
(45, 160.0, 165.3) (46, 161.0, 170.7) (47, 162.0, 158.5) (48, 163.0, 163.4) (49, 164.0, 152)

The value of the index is 190.1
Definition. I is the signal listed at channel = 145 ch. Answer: 179.3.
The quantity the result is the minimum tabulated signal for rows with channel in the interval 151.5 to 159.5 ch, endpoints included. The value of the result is 150.7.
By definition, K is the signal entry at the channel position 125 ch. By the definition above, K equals 187.4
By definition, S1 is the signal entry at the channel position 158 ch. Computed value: 161.8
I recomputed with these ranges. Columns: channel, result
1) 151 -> 175.3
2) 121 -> 186.2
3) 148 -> 170.5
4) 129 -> 179.5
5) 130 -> 177.9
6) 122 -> 184.2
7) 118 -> 179.1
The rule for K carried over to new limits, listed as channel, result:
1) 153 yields 150.7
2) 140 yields 184.8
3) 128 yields 172.4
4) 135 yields 184.9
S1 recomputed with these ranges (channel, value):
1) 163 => 163.4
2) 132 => 183.7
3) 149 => 165.2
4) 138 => 190.1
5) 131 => 173.2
